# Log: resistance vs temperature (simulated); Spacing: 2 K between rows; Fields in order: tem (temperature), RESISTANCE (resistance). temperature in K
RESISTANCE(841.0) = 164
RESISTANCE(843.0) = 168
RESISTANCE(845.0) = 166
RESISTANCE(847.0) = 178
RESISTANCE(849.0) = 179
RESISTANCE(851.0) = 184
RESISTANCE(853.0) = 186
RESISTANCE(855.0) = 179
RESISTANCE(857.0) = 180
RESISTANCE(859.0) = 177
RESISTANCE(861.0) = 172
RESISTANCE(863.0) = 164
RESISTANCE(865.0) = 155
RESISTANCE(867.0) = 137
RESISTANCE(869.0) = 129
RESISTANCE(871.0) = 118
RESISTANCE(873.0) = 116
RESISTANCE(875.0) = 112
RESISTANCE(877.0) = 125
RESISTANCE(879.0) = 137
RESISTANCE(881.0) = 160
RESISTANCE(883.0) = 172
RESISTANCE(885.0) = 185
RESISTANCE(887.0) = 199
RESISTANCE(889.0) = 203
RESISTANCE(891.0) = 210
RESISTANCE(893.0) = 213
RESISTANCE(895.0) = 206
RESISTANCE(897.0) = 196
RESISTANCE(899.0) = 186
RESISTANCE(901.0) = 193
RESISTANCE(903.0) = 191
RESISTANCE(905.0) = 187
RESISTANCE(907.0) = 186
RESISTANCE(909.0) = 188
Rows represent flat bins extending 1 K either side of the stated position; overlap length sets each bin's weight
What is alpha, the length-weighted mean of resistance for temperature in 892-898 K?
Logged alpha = 205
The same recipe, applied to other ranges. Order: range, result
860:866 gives 164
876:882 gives 141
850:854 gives 185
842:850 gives 173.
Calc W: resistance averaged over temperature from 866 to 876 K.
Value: 122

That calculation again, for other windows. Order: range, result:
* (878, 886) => 164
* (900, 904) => 192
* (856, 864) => 173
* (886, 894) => 206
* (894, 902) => 195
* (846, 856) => 181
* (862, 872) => 141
